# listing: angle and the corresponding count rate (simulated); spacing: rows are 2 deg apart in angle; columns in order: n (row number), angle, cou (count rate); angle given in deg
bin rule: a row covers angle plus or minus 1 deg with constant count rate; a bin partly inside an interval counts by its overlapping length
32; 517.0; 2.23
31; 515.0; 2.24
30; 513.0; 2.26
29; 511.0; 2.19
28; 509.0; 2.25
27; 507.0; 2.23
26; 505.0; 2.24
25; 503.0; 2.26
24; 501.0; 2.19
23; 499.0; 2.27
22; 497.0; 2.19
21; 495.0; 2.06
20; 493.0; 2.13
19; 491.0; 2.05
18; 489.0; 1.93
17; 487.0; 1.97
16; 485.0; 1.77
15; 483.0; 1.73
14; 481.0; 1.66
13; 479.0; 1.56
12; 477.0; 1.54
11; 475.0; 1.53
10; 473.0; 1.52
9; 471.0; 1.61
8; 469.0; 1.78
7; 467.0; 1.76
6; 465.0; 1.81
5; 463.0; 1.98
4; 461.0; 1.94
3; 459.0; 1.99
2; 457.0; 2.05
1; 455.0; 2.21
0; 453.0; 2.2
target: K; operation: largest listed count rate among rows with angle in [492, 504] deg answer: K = 2.27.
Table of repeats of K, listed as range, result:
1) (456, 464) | 2.05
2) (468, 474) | 1.78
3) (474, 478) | 1.54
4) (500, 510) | 2.26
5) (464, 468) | 1.81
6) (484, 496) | 2.13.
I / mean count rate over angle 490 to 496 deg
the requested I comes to 2.08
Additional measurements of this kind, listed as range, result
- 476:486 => 1.65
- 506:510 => 2.24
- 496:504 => 2.23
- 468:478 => 1.6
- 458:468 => 1.9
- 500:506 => 2.23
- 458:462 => 1.96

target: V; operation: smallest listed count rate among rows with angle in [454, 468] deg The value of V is 1.76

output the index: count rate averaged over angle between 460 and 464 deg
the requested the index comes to 1.96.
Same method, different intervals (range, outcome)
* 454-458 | 2.13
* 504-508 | 2.24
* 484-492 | 1.93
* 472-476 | 1.52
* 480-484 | 1.69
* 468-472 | 1.7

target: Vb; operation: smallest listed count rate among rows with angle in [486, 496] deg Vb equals 1.93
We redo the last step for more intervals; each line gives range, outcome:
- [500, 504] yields 2.19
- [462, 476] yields 1.52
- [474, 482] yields 1.53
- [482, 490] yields 1.73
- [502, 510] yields 2.23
